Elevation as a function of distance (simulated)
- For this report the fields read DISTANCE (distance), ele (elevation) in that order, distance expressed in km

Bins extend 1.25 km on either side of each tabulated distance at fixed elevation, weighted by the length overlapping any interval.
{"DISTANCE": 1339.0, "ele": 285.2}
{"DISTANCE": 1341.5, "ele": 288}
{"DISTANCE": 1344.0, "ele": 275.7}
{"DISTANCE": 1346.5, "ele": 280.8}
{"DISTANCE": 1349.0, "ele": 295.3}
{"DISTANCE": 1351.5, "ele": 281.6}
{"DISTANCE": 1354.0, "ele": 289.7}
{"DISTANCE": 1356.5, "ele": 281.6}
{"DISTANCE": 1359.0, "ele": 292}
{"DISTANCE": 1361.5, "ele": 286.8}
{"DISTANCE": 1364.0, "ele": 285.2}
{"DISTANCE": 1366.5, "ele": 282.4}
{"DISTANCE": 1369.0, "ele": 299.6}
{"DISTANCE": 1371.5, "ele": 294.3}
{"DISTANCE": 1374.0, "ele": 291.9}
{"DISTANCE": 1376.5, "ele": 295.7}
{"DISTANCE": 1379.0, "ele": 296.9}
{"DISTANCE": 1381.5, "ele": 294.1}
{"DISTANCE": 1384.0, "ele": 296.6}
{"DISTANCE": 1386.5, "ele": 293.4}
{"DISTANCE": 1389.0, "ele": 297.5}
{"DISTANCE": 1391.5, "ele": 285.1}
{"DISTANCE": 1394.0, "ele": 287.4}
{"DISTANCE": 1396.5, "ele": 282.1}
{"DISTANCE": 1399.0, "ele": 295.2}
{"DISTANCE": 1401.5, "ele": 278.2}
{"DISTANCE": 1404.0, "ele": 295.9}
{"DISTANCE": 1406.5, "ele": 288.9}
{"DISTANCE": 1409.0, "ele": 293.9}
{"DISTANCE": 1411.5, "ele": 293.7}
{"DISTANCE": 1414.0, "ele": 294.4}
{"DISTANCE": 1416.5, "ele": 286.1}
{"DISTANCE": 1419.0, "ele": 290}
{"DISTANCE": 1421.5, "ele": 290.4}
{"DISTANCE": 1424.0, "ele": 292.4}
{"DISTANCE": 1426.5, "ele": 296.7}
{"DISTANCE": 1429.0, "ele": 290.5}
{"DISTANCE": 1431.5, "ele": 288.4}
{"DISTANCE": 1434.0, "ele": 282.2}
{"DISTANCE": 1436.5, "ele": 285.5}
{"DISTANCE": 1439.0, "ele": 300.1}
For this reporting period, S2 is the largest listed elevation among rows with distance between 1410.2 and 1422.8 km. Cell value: 294.4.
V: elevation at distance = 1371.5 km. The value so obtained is 294.3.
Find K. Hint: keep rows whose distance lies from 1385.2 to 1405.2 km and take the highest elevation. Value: 297.5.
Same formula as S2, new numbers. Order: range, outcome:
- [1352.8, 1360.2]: 292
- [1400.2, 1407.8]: 295.9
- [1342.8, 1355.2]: 295.3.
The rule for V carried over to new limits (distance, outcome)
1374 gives 291.9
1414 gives 294.4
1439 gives 300.1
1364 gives 285.2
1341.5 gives 288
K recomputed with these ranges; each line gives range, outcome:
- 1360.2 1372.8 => 299.6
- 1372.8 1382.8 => 296.9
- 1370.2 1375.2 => 294.3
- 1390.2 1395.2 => 287.4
